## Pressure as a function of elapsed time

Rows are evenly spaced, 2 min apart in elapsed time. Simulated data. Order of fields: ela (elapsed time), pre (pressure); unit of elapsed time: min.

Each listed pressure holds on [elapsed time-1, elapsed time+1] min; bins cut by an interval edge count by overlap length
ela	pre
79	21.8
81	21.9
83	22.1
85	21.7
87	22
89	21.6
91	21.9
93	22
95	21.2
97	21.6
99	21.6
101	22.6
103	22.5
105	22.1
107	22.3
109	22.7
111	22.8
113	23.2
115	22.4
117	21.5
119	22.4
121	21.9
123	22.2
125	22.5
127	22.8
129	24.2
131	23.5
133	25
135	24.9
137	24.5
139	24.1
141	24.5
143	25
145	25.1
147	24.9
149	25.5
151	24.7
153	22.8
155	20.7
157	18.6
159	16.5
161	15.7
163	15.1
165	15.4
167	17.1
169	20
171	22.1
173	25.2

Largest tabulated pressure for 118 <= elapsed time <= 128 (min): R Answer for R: 22.8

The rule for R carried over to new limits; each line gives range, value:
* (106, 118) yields 23.2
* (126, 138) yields 25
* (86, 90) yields 22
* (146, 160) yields 25.5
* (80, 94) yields 22.1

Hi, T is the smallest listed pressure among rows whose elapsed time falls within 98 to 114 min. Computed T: 21.6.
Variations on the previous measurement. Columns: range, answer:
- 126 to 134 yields 22.8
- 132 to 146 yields 24.1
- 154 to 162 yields 15.7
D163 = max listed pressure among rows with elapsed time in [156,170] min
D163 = 20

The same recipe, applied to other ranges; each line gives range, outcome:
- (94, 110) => 22.7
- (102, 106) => 22.5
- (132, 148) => 25.1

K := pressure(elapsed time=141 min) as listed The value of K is 24.5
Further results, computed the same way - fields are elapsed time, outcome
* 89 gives 21.6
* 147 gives 24.9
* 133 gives 25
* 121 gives 21.9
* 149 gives 25.5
